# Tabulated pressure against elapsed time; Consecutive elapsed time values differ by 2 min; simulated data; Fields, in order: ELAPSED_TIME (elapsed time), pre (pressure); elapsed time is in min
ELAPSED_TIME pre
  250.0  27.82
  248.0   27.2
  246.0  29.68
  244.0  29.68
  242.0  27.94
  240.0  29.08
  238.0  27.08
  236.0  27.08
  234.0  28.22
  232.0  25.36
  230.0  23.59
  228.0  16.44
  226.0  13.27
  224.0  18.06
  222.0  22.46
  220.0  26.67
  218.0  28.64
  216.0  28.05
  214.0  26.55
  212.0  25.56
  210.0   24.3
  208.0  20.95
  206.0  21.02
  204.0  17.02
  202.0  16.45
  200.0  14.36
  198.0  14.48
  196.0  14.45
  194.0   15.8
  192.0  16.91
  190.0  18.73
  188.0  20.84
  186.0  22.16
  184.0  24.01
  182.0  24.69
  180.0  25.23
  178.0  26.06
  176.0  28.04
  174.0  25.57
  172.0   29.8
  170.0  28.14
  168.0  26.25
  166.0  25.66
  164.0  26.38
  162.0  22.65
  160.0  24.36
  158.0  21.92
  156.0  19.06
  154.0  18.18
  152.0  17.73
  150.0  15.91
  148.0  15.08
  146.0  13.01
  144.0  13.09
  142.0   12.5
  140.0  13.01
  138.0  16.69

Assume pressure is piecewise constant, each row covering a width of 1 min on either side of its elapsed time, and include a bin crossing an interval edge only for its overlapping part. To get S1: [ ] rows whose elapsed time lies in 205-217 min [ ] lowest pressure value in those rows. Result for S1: 20.95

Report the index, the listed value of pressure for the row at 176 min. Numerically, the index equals 28.04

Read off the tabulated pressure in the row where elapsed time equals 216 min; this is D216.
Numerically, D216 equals 28.05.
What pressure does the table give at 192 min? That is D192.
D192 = 16.91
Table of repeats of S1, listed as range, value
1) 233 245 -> 27.08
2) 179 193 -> 16.91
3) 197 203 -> 14.36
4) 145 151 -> 13.01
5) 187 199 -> 14.45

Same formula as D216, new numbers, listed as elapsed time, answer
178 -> 26.06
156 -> 19.06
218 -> 28.64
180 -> 25.23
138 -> 16.69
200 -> 14.36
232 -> 25.36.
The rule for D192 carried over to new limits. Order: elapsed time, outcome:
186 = 22.16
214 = 26.55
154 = 18.18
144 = 13.09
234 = 28.22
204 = 17.02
